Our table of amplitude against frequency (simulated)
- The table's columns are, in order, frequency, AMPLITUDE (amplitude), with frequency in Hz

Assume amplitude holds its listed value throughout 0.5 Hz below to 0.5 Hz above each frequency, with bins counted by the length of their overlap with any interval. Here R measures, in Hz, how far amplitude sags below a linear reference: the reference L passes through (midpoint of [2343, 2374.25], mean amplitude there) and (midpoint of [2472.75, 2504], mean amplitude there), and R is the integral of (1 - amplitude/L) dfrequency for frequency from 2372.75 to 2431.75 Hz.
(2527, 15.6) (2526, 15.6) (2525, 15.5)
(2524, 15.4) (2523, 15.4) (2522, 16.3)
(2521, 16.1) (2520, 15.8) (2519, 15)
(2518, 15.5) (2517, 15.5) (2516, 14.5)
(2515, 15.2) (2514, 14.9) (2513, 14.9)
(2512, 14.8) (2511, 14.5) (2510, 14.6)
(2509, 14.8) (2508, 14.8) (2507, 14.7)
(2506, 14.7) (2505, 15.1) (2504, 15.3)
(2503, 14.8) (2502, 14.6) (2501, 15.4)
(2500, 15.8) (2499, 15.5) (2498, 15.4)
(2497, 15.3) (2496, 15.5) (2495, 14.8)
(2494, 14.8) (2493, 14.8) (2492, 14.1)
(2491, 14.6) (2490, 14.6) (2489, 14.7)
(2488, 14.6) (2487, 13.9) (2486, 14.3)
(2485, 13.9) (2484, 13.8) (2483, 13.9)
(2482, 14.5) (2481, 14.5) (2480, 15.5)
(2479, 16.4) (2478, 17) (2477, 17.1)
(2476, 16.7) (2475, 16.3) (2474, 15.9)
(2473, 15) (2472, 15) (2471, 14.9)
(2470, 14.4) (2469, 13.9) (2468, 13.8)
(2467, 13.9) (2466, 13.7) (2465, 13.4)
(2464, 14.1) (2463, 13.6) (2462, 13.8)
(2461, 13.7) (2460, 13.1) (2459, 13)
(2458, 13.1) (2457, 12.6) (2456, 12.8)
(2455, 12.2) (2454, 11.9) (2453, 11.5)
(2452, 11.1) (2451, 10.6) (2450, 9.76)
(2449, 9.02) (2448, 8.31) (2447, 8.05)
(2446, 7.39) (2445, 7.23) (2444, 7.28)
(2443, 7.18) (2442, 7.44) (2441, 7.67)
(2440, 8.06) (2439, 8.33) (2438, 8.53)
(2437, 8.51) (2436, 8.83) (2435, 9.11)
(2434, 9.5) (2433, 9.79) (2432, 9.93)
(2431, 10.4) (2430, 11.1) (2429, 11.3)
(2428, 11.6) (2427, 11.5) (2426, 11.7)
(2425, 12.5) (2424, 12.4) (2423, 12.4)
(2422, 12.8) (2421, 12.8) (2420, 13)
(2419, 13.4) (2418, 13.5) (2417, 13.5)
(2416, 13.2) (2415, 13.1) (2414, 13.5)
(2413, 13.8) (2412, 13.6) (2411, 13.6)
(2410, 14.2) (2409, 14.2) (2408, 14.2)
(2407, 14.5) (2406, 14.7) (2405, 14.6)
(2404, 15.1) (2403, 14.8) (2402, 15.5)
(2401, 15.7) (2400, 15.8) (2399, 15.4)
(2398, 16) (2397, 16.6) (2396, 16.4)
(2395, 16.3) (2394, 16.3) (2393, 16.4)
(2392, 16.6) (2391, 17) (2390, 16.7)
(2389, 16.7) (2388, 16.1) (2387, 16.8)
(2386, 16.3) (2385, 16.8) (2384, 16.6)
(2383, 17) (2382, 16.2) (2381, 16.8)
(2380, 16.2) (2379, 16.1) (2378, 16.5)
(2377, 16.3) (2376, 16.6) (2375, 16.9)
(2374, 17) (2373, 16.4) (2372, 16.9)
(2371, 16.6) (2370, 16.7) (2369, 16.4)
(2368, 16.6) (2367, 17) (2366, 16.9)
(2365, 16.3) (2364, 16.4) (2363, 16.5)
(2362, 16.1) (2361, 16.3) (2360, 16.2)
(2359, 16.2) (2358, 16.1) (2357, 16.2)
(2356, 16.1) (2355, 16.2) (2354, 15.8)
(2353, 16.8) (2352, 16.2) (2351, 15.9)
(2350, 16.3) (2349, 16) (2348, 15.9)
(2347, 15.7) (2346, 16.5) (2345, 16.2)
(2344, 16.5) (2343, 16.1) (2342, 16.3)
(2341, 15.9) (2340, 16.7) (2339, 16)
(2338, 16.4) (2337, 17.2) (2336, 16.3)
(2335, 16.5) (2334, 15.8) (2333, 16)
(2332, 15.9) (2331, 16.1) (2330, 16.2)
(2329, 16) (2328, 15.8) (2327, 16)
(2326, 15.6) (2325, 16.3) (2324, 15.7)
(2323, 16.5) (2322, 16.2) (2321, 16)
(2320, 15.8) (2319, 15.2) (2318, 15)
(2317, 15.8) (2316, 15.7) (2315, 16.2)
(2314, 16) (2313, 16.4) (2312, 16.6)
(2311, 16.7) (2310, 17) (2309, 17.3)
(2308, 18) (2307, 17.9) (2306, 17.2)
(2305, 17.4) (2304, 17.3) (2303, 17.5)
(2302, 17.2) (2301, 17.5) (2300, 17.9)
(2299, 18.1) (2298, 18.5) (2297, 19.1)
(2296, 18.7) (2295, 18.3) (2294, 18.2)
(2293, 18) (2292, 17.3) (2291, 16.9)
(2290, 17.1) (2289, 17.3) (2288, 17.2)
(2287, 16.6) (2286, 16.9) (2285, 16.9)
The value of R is 4.34 Hz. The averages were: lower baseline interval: 16.3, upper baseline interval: 15.1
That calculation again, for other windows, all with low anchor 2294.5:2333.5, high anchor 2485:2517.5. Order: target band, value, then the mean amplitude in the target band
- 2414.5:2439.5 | 6.9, 11.3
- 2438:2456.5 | 7.4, 9.19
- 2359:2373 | -0.3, 16.5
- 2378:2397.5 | -0.6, 16.5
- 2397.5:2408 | 0.5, 15.2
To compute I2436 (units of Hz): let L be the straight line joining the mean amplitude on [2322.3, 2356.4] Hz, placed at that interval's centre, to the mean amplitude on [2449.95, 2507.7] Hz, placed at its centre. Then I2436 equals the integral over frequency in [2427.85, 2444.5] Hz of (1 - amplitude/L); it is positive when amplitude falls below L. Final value 6.5 Hz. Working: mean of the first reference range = 16.2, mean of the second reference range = 14.3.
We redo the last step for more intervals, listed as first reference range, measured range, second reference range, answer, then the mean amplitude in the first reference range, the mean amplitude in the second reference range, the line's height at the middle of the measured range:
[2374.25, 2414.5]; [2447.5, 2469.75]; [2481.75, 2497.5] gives 3.69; 15.7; 14.5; 14.9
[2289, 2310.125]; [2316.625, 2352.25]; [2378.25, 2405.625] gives 2.23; 17.7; 16.2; 17.1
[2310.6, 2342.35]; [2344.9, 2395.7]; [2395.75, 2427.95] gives -4.92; 16.1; 13.9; 15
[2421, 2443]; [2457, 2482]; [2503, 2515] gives -4.34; 10.2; 14.8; 12.4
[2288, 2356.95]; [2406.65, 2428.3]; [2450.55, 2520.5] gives 3.15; 16.6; 14.5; 15.4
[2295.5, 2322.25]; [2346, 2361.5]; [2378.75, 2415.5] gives 0.12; 17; 15.6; 16.3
